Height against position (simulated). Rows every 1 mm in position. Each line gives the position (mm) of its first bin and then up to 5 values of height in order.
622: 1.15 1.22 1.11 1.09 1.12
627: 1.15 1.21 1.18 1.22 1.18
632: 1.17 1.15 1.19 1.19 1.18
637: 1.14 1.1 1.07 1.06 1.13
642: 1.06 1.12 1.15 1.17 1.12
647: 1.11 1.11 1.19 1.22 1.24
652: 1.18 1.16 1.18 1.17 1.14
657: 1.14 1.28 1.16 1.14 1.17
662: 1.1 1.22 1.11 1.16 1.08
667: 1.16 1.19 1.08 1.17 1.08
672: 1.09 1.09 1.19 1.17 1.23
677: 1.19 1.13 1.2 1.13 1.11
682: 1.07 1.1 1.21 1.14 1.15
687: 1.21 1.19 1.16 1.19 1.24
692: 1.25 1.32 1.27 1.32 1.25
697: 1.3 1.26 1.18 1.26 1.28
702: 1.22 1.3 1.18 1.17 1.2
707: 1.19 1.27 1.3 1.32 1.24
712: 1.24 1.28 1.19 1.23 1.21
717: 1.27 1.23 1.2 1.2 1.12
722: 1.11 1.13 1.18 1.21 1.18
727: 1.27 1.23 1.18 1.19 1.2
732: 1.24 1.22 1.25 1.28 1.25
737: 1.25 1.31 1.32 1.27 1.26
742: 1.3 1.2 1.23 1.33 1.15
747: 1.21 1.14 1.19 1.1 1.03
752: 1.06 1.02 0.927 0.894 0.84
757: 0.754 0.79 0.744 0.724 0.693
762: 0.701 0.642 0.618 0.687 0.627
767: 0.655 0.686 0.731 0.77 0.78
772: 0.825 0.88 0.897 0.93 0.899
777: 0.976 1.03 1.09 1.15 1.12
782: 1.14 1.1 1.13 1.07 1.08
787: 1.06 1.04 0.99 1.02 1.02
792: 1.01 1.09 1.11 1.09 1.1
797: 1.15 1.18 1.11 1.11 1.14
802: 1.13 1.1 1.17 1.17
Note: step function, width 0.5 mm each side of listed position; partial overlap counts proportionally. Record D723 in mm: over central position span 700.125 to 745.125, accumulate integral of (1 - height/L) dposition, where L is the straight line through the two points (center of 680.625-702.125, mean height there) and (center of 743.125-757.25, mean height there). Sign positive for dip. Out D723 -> -3.7 mm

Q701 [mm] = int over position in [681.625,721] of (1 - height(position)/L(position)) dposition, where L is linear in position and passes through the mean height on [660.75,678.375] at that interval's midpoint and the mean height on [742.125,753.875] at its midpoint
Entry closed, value -2.7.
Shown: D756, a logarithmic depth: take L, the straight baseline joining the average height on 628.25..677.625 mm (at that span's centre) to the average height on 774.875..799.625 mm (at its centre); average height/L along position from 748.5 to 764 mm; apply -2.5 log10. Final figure 0.25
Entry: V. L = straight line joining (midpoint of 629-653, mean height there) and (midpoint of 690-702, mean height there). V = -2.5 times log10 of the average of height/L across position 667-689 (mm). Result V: 0.07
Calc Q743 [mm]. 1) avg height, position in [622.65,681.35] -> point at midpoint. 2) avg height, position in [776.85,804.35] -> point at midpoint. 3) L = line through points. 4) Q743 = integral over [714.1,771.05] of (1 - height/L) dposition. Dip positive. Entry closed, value 2.7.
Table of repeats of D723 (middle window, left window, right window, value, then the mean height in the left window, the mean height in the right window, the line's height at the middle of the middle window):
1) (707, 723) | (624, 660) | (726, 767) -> -2.04 mm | 1.15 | 1.05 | 1.08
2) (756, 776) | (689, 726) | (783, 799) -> 6.63 mm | 1.23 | 1.08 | 1.12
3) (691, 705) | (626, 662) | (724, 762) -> -1.52 mm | 1.16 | 1.12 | 1.13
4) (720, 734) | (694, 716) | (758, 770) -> -2.09 mm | 1.25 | 0.691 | 1.04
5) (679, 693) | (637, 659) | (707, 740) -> 0.19 mm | 1.15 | 1.23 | 1.19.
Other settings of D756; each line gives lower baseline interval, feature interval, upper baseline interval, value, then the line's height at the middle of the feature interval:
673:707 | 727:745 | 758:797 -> -0.184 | 1.05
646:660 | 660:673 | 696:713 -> 0.055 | 1.19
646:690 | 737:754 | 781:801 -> -0.072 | 1.11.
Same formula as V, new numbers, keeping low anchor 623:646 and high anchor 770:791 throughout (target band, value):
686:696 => -0.14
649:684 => -0.04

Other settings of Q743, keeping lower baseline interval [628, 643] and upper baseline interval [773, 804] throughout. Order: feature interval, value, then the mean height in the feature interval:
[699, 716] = -2.0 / 1.24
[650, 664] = -0.5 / 1.17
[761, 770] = 3.4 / 0.675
